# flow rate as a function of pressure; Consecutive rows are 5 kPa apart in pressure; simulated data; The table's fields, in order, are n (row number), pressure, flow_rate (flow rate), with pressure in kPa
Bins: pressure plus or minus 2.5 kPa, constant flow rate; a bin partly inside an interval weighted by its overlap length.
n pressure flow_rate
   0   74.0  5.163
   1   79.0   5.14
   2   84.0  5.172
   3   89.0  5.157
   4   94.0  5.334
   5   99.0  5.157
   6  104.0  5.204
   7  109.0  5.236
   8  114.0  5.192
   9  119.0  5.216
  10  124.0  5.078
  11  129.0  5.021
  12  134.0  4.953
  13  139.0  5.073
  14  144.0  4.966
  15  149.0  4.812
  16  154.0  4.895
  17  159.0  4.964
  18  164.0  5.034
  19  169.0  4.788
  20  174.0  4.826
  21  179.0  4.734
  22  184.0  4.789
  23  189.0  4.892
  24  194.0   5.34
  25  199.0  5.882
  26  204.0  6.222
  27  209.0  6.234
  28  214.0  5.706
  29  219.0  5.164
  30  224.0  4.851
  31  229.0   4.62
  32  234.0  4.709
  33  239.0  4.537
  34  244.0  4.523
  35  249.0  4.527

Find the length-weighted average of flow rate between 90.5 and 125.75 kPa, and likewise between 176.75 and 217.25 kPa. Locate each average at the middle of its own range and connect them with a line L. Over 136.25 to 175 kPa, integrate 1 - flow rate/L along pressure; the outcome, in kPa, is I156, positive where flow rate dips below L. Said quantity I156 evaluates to 3.1 kPa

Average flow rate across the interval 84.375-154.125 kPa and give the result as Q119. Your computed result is 5.1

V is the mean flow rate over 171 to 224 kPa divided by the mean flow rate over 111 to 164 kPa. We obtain 1.1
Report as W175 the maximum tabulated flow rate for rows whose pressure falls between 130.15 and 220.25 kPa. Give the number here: 6.234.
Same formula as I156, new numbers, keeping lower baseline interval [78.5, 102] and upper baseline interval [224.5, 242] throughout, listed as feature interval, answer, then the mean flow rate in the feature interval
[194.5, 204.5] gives -2.3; 5.88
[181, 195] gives -0.4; 4.96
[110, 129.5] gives -0.2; 5.15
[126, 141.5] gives 0.0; 5.02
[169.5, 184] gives 0.2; 4.78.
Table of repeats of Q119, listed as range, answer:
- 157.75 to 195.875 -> 4.91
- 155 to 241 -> 5.13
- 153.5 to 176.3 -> 4.9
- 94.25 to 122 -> 5.21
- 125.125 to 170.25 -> 4.95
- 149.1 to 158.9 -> 4.89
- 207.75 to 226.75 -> 5.43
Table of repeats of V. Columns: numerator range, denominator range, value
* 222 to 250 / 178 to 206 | 0.87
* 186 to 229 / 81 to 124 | 1.05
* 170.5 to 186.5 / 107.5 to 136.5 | 0.94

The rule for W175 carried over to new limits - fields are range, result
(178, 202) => 5.882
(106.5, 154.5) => 5.236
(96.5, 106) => 5.204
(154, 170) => 5.034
